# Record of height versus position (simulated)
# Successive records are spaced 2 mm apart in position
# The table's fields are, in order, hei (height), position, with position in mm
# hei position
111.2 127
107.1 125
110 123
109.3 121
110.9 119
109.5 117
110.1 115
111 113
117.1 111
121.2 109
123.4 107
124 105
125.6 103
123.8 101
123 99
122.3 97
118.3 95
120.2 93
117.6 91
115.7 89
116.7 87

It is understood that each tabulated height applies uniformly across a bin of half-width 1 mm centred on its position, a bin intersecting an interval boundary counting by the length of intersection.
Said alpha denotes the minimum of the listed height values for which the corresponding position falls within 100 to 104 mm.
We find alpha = 123.8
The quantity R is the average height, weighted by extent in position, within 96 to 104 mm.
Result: 124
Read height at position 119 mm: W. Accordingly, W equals 110.9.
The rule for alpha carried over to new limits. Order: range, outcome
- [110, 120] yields 109.5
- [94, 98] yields 118.3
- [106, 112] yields 117.1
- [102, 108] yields 123.4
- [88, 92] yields 115.7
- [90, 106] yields 117.6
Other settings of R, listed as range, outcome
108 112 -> 119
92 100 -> 121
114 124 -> 110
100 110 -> 124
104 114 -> 119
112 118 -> 110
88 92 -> 117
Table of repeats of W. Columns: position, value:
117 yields 109.5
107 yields 123.4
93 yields 120.2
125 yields 107.1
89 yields 115.7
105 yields 124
